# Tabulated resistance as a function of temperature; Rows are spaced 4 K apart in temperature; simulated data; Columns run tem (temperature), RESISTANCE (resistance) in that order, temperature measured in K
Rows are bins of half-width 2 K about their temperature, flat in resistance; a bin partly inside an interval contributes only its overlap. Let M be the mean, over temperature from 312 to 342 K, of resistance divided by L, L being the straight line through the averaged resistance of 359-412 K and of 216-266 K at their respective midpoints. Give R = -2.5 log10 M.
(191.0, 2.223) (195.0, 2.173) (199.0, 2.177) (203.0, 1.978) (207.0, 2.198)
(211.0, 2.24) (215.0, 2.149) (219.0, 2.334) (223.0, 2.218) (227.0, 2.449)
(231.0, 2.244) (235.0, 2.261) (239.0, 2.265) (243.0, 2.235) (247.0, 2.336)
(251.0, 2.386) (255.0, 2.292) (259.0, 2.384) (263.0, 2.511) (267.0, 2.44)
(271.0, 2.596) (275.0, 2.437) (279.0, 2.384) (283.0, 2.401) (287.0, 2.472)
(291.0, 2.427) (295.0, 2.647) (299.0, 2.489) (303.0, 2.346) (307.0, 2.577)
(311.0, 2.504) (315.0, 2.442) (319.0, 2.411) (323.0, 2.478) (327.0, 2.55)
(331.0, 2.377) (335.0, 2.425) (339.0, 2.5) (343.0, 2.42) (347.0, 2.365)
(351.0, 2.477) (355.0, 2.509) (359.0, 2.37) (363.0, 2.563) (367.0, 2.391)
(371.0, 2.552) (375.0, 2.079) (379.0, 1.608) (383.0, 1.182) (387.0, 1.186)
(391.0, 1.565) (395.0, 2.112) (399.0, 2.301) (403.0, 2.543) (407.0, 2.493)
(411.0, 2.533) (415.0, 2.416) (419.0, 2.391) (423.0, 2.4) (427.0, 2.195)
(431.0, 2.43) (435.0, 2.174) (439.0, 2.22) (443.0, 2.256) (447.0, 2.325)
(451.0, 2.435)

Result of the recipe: -0.13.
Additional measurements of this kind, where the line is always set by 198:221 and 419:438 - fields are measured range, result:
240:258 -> -0.054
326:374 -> -0.087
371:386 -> 0.305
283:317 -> -0.116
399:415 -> -0.086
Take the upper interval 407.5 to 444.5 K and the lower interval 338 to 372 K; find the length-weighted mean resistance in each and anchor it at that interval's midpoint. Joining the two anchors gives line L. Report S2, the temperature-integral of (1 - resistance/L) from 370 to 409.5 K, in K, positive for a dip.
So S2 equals 7.32 K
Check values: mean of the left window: 2.46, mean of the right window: 2.34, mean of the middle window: 1.95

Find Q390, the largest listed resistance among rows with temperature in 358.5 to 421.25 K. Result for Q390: 2.563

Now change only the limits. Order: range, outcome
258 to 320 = 2.647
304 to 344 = 2.577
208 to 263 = 2.511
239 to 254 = 2.386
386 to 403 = 2.543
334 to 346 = 2.5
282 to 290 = 2.472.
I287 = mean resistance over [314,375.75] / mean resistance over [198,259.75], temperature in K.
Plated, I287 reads 1.1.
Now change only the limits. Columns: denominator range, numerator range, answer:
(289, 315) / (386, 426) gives 0.89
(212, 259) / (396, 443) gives 1.03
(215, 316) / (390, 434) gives 0.97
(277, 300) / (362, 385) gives 0.83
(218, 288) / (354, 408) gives 0.88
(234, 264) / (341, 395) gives 0.90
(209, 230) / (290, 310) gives 1.10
